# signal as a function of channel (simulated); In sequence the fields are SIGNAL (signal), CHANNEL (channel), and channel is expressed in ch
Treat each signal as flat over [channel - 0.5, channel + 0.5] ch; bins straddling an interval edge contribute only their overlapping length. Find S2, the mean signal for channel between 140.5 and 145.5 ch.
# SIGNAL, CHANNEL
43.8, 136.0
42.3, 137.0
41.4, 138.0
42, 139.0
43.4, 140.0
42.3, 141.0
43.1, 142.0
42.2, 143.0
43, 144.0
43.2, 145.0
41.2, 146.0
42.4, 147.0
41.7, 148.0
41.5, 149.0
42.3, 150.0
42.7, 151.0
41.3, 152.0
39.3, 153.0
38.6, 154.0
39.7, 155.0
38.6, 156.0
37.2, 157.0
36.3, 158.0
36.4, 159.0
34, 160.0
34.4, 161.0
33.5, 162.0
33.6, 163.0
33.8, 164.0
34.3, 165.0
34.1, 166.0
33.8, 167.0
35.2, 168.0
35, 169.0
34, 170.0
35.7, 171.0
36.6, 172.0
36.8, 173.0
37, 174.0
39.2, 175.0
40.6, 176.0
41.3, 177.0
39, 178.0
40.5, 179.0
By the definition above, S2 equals 42.8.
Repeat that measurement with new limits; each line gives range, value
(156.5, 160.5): 36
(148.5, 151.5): 42.2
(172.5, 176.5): 38.4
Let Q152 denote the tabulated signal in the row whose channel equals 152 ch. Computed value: 41.3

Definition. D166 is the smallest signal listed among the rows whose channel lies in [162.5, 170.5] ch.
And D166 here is 33.6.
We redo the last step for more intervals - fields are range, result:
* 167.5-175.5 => 34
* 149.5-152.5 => 41.3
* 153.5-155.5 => 38.6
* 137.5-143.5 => 41.4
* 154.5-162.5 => 33.5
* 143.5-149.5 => 41.2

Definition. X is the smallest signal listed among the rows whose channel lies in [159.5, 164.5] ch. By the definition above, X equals 33.5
